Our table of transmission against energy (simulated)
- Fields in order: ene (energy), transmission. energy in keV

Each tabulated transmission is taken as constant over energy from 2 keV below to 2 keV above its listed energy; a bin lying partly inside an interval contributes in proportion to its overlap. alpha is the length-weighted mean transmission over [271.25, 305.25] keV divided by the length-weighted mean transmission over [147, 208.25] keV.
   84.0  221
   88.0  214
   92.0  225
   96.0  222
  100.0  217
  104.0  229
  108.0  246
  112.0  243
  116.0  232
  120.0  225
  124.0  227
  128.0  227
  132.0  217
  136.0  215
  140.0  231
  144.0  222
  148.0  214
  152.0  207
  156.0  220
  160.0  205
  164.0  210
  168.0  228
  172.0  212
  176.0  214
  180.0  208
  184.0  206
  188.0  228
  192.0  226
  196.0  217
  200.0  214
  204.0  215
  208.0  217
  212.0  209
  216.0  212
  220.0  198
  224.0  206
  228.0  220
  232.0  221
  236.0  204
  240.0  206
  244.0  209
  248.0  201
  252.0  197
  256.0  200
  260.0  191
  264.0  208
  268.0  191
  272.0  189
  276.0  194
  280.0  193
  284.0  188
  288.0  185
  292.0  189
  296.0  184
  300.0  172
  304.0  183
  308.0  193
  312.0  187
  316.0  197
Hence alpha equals 0.87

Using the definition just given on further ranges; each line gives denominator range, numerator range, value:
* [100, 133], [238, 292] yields 0.85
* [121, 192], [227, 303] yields 0.90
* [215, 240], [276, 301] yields 0.89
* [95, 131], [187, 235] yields 0.94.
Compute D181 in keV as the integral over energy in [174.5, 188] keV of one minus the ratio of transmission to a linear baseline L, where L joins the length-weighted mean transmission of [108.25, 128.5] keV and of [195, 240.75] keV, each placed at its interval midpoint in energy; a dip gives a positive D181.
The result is 0.5 keV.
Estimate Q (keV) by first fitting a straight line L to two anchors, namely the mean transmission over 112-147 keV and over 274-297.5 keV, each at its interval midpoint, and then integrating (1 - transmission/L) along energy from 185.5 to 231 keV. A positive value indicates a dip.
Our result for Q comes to -1.7 keV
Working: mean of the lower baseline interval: 225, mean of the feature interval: 215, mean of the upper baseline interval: 189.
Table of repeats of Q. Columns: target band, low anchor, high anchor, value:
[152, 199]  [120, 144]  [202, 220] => 0.3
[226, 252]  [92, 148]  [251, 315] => -1.2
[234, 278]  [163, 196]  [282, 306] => -1.0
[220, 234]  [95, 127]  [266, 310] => -0.8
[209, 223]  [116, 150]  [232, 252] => 0.2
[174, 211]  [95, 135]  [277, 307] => -1.1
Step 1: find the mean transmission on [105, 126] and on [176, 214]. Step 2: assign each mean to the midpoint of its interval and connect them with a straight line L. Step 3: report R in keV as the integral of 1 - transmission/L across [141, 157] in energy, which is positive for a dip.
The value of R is 0.7 keV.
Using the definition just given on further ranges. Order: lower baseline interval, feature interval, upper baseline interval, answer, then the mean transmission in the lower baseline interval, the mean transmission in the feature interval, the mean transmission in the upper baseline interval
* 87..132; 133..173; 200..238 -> 0.86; 228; 217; 211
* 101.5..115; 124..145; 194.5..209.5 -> 0.80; 238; 223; 216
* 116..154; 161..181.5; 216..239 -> 0.25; 221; 214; 210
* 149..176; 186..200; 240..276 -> -0.90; 214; 222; 198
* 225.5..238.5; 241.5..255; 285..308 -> 0.28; 214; 202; 184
